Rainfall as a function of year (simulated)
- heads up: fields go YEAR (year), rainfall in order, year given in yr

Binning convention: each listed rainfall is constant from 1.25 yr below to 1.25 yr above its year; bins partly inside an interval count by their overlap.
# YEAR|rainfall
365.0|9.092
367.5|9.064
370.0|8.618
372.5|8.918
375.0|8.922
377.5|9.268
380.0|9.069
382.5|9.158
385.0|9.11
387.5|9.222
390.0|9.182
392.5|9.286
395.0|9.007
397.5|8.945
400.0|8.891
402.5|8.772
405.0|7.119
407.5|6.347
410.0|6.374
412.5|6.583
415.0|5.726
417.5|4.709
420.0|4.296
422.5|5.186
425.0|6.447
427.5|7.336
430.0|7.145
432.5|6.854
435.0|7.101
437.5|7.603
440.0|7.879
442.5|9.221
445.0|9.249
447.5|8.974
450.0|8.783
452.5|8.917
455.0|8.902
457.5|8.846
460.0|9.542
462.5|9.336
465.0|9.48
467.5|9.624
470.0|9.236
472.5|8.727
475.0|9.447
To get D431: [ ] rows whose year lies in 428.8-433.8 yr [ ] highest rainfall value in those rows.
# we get 7.145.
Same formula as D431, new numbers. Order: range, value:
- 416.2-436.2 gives 7.336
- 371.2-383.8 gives 9.268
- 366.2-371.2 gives 9.064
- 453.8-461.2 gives 9.542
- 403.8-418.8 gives 7.119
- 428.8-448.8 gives 9.249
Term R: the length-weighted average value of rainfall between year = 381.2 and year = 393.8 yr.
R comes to 9.19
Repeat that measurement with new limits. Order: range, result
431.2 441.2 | 7.36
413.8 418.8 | 5.2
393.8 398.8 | 8.97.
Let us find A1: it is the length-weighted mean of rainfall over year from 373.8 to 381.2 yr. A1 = 9.09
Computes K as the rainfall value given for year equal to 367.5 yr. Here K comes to 9.064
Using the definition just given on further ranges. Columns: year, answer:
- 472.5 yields 8.727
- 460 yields 9.542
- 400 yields 8.891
